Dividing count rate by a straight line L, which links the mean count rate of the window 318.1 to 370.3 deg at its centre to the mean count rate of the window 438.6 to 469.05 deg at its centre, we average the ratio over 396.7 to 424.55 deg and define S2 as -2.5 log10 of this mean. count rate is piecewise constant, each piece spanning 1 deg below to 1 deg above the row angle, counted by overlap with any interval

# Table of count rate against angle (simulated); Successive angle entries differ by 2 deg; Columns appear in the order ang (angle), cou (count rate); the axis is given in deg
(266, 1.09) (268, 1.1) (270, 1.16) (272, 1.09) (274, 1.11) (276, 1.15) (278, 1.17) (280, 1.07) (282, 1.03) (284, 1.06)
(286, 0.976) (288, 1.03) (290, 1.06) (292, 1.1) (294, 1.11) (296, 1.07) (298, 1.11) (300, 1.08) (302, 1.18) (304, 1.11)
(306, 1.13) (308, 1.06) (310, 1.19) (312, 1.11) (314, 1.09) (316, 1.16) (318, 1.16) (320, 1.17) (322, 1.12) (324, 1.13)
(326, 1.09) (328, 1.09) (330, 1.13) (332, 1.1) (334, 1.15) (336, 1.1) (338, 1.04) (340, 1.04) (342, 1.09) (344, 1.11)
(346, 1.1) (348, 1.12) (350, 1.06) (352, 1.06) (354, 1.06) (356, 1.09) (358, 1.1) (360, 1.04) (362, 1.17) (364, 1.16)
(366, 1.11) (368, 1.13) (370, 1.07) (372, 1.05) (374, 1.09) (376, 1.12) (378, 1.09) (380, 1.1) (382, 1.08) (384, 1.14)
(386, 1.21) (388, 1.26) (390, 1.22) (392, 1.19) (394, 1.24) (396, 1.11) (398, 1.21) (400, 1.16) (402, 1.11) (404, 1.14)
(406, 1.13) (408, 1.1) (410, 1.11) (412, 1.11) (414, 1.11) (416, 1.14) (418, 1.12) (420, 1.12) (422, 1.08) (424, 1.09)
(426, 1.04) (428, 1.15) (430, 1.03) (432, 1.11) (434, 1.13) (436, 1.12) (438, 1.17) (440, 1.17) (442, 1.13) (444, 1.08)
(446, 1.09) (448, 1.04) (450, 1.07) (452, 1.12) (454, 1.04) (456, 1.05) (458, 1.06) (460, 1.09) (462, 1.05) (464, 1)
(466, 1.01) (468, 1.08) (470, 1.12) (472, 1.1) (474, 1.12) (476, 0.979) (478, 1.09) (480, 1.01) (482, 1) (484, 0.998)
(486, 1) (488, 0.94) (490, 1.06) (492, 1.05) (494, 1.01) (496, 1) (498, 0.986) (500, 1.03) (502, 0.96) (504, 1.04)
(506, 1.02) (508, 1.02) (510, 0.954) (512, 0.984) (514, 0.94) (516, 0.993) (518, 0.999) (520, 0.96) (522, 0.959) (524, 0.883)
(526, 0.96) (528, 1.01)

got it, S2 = -0.04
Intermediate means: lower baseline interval 1.1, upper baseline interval 1.07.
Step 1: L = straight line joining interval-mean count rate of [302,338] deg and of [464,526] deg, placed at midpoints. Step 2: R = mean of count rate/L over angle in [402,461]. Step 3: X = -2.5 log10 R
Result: -0.05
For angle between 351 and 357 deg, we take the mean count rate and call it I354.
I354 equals 1.07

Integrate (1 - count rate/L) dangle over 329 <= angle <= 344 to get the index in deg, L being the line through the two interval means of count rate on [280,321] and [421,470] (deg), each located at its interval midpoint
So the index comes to 0.0 deg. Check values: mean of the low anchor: 1.1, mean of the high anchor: 1.08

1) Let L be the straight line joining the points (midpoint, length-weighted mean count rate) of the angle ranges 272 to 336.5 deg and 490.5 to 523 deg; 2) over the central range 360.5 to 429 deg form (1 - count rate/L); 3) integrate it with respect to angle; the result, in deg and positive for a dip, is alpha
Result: -4.8 deg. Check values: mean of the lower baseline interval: 1.11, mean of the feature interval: 1.13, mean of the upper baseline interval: 0.995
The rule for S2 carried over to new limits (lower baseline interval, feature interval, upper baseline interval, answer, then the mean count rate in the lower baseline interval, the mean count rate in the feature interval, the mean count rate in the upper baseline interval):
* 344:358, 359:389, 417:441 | -0.03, 1.09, 1.12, 1.11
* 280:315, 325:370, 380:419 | 0.02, 1.09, 1.1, 1.15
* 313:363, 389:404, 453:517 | -0.10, 1.1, 1.17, 1.02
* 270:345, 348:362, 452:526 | 0.00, 1.1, 1.08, 1.02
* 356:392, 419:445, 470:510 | -0.03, 1.13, 1.11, 1.02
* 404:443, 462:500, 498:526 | 0.00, 1.11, 1.03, 0.98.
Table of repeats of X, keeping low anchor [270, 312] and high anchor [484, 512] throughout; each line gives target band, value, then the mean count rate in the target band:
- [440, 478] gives -0.05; 1.07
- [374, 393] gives -0.10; 1.15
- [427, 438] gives -0.08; 1.11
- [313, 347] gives -0.03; 1.11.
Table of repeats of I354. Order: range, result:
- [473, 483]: 1.04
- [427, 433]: 1.1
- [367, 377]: 1.09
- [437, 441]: 1.17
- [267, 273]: 1.12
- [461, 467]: 1.02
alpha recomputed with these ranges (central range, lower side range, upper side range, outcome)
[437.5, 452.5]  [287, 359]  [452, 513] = -0.8 deg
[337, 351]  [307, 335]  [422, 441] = 0.5 deg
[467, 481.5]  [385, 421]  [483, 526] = -0.4 deg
